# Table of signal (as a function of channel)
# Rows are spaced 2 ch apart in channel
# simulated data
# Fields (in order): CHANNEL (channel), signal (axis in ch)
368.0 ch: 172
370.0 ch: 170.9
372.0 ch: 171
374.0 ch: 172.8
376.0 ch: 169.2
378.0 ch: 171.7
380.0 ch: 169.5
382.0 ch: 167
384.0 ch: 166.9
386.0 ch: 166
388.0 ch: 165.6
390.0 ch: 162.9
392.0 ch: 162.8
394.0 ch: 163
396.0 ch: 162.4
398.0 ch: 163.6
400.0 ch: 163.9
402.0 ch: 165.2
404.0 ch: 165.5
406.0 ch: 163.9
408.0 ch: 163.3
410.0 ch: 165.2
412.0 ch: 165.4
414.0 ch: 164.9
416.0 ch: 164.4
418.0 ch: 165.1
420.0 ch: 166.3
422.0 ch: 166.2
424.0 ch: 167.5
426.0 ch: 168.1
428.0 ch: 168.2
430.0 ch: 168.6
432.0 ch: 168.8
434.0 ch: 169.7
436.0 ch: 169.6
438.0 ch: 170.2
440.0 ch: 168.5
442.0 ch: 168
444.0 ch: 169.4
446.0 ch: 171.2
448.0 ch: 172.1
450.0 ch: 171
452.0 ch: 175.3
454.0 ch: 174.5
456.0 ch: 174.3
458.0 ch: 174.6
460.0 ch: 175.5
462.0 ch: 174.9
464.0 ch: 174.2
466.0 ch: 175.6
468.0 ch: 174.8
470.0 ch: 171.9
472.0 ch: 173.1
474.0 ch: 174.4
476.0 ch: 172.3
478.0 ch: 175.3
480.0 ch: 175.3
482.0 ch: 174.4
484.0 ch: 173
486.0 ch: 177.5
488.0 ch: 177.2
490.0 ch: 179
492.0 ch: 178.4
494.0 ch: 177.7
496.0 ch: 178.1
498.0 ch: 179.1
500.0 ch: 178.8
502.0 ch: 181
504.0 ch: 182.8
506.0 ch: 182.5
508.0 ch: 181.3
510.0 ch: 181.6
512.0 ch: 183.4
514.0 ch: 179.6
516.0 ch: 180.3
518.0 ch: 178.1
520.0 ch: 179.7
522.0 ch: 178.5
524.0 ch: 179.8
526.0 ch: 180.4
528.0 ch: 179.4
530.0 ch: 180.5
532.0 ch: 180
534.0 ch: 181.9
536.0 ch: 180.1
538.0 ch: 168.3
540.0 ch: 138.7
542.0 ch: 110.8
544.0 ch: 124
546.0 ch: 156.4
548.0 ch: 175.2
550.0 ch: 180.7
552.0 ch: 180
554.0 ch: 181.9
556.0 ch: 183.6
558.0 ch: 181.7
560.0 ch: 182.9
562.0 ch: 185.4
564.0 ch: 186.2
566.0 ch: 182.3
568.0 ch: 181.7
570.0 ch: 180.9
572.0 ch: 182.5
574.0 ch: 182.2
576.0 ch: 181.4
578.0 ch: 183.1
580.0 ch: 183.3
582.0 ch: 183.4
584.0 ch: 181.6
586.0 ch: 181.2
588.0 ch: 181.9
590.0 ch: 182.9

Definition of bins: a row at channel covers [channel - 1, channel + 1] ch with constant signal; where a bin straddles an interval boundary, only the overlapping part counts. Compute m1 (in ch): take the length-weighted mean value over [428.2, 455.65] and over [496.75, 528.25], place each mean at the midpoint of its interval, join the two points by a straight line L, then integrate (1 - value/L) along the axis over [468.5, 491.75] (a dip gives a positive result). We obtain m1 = 0.1 ch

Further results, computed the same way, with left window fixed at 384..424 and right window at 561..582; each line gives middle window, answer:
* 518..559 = 2.1 ch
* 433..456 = -0.3 ch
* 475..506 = -0.6 ch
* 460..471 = -0.2 ch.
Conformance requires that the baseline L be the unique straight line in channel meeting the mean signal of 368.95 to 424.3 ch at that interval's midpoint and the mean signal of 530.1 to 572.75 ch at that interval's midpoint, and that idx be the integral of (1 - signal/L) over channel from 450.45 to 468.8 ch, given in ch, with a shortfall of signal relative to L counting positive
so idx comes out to -0.69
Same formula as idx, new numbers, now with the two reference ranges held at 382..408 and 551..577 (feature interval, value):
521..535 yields -0.1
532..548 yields 2.2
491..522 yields -0.7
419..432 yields 0.0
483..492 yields -0.1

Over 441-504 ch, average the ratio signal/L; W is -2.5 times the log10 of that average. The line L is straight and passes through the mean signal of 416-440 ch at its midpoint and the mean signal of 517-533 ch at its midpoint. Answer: -0.01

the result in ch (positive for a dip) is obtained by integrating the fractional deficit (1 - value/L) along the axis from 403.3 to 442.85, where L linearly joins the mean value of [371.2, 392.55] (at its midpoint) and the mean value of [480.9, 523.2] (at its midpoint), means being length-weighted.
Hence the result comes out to 1.1 ch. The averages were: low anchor 168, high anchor 179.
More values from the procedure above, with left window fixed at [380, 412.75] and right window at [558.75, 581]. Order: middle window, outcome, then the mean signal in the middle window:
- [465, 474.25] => -0.08 ch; 174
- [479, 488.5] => -0.08 ch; 175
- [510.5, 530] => -0.25 ch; 180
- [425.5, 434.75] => -0.03 ch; 169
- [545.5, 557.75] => 0.24 ch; 177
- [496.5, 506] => -0.26 ch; 181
